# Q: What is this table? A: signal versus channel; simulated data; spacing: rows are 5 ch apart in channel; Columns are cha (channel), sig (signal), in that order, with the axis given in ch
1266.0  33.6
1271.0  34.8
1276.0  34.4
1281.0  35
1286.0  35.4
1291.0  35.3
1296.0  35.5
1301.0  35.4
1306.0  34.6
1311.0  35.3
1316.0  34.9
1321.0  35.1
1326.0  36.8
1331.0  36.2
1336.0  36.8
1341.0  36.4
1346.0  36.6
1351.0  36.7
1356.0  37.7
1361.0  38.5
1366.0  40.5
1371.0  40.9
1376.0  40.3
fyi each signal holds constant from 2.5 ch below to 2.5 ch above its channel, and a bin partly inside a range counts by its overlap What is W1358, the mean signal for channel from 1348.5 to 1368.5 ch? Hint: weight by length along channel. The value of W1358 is 38.4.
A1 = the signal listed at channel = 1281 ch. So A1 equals 35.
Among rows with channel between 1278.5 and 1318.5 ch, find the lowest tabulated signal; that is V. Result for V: 34.6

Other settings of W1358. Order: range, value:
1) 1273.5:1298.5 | 35.1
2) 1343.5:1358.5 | 37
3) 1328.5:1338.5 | 36.5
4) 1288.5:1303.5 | 35.4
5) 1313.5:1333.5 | 35.8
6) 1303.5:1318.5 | 34.9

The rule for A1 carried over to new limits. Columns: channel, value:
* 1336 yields 36.8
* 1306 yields 34.6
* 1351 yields 36.7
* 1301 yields 35.4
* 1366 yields 40.5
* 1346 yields 36.6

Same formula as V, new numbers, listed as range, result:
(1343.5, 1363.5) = 36.6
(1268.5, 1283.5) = 34.4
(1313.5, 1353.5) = 34.9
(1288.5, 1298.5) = 35.3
